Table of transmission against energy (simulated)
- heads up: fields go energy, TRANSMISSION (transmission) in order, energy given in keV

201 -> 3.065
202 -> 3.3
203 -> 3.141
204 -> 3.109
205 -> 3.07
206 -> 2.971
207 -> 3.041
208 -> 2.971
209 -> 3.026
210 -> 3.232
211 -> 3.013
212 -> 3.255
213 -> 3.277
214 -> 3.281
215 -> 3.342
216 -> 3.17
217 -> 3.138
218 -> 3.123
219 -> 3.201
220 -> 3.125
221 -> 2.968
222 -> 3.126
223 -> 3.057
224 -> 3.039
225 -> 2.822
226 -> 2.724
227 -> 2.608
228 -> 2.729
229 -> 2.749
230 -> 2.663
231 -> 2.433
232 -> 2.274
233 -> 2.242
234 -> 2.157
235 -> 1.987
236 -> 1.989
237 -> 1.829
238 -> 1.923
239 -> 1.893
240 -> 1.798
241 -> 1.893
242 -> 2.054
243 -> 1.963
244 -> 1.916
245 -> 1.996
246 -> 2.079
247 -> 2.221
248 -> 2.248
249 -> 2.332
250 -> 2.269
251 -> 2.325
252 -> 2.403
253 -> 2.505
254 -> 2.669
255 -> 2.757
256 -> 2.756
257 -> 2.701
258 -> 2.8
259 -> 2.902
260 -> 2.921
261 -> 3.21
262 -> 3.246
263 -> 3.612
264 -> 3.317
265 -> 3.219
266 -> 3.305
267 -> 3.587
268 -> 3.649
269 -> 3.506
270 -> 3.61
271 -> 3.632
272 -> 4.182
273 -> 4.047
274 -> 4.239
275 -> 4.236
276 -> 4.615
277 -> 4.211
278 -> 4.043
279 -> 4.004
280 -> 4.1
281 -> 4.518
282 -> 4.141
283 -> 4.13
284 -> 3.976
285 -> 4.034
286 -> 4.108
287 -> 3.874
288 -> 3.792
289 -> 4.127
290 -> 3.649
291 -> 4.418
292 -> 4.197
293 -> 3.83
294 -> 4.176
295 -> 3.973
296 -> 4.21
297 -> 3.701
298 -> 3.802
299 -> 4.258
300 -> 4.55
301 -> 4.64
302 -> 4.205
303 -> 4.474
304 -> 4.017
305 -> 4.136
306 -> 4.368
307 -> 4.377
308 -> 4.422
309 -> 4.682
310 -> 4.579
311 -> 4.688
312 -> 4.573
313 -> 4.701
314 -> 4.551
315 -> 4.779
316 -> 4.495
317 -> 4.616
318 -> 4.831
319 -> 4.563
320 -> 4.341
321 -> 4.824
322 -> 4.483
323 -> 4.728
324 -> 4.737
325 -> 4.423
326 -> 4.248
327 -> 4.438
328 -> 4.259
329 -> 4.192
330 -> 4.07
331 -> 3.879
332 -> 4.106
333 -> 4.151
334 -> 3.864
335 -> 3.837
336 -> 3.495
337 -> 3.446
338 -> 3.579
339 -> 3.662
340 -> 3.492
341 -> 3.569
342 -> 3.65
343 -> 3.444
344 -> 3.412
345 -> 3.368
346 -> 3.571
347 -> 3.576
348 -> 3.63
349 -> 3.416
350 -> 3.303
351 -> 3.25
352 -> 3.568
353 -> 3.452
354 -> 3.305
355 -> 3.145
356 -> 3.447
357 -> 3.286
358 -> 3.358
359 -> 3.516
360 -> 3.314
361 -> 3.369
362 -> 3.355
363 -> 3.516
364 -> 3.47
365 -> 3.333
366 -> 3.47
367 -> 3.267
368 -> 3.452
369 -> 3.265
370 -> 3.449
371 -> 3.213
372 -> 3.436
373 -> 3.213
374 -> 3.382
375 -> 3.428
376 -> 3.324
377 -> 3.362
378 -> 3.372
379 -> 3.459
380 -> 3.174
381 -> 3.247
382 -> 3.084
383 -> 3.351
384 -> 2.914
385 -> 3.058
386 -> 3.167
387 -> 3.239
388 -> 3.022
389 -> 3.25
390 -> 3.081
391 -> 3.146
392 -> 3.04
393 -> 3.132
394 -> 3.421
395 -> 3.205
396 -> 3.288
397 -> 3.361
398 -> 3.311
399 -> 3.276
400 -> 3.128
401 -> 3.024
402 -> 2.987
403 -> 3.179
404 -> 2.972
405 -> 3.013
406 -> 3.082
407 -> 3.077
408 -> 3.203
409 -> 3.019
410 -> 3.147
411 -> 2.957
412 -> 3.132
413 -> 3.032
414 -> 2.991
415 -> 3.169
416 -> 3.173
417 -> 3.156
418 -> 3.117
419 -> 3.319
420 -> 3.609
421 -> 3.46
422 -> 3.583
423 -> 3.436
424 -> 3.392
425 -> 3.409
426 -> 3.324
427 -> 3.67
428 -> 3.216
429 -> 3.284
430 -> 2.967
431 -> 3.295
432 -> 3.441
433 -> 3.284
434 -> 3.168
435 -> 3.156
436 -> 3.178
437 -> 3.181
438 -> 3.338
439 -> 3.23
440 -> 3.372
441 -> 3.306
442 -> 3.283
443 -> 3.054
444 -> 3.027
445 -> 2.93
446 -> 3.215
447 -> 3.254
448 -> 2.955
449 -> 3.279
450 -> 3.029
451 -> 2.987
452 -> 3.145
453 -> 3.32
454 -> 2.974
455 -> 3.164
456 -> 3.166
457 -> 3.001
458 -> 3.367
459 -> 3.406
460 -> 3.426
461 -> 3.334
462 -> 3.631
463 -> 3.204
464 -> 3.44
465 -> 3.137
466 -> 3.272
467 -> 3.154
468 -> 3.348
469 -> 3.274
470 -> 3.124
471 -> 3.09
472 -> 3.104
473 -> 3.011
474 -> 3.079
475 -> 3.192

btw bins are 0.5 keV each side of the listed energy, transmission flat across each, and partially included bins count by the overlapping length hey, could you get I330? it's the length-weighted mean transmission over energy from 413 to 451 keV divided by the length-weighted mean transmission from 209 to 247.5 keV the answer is 1.3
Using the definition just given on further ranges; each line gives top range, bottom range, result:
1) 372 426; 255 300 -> 0.85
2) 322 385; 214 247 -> 1.42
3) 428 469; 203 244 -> 1.19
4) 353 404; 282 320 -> 0.76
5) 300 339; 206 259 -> 1.66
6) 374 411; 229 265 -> 1.31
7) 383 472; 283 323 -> 0.74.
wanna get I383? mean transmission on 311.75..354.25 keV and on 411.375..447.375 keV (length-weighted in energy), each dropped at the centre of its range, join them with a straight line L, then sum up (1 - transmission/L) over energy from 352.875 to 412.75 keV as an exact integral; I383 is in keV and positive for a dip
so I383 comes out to 6.1 keV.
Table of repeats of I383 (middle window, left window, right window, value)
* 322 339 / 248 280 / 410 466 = -4.2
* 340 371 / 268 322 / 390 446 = 2.6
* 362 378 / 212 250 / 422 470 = -2.0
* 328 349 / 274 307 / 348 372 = -0.5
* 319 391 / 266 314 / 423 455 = 3.3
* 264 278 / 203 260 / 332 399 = -4.8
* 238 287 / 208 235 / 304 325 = 6.9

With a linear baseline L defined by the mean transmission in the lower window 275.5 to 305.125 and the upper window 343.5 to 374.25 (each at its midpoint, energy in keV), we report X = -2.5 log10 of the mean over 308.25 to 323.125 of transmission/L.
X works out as -0.20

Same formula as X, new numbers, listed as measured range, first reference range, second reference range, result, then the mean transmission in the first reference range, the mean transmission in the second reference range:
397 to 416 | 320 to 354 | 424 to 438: 0.11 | 3.85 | 3.28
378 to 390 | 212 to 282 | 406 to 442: 0.00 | 2.95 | 3.25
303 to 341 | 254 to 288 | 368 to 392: -0.23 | 3.66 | 3.25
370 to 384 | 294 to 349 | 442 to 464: 0.14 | 4.15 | 3.19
